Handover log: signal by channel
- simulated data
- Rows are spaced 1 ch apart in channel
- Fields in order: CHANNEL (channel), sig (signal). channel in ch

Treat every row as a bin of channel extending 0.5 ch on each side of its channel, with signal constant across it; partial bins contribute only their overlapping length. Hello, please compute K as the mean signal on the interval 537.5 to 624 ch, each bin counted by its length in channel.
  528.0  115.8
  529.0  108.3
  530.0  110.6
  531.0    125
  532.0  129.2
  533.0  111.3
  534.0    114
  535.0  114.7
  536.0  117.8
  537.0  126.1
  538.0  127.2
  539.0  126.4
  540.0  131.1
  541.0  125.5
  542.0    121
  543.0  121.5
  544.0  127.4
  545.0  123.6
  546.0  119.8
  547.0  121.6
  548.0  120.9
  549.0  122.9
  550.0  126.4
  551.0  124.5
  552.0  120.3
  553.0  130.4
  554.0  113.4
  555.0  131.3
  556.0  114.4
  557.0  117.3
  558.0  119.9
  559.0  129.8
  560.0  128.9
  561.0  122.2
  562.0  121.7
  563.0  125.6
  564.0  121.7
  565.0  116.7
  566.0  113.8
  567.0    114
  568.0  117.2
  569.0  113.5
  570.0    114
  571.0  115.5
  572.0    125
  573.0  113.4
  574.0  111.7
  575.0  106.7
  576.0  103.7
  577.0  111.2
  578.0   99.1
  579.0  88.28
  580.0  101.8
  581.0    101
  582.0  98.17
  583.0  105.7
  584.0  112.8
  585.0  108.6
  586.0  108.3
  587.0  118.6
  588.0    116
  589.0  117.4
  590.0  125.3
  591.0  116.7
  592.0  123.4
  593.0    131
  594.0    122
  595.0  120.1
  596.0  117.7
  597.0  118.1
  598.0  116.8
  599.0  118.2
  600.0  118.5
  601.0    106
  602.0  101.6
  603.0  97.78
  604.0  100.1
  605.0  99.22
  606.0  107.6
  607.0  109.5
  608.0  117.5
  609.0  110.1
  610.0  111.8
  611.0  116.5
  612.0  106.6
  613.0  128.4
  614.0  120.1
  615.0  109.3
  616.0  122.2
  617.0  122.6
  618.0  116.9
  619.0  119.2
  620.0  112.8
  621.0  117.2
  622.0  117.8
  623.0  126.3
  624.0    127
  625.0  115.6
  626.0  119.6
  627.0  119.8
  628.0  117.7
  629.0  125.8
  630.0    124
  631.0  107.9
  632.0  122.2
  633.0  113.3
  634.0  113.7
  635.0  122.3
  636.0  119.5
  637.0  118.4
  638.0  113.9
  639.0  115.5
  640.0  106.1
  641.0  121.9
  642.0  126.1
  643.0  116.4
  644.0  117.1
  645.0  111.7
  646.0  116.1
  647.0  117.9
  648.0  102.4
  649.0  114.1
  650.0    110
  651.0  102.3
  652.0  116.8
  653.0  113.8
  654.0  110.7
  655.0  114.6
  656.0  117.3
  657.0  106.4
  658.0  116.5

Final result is 116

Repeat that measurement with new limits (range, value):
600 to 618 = 111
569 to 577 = 113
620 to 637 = 119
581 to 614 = 113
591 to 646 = 116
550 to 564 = 123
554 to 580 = 116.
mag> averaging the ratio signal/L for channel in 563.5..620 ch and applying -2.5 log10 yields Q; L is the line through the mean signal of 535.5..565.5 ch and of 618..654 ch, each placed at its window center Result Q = 0.066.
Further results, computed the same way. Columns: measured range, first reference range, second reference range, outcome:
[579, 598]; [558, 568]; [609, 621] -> 0.047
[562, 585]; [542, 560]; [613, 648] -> 0.101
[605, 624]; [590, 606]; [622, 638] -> 0.006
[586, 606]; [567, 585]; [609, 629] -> -0.017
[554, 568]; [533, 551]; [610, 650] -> 0.005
